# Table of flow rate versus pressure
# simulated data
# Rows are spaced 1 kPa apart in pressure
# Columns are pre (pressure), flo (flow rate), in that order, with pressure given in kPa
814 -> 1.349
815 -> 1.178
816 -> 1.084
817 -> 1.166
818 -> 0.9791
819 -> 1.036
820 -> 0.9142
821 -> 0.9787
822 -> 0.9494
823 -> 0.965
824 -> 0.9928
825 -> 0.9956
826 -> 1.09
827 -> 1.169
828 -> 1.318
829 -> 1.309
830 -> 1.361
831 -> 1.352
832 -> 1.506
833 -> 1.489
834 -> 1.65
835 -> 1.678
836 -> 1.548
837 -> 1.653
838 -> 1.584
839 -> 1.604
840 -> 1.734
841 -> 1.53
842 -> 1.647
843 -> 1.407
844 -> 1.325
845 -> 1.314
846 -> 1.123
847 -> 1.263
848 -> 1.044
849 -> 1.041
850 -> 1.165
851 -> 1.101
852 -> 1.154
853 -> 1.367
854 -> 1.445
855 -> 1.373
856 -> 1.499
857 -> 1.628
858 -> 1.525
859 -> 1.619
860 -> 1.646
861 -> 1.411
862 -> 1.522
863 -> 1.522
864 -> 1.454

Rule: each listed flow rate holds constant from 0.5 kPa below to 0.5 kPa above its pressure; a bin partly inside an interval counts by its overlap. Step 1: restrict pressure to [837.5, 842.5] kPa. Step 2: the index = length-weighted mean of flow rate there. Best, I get 1.62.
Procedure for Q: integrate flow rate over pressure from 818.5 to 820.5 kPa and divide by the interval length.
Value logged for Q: 0.975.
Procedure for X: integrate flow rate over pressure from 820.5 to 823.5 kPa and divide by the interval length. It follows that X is 0.964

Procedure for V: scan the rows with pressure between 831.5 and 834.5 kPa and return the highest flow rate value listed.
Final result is 1.65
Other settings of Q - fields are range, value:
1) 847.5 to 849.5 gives 1.04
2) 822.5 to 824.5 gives 0.979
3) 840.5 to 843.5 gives 1.53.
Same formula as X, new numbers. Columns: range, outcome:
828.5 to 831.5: 1.34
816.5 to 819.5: 1.06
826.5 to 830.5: 1.29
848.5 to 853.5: 1.17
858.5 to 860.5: 1.63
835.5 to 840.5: 1.62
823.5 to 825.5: 0.994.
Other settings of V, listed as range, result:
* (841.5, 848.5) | 1.647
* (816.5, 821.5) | 1.166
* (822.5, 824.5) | 0.9928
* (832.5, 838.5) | 1.678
